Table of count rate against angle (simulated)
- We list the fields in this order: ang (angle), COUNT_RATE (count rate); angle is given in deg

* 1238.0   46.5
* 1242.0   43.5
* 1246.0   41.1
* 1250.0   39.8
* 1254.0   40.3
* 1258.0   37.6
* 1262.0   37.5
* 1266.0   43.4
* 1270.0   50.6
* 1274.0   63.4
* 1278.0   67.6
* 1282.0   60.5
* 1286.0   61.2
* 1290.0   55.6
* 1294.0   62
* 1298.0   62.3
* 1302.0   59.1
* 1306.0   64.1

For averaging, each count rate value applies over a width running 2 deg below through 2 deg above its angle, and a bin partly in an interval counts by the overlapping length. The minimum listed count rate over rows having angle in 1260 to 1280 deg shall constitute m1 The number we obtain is 37.5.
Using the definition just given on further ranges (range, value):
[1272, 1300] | 55.6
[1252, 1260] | 37.6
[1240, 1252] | 39.8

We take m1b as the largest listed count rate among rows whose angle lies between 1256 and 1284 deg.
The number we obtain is 67.6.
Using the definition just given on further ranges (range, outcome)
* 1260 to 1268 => 43.4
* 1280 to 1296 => 62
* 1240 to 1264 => 43.5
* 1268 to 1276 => 63.4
